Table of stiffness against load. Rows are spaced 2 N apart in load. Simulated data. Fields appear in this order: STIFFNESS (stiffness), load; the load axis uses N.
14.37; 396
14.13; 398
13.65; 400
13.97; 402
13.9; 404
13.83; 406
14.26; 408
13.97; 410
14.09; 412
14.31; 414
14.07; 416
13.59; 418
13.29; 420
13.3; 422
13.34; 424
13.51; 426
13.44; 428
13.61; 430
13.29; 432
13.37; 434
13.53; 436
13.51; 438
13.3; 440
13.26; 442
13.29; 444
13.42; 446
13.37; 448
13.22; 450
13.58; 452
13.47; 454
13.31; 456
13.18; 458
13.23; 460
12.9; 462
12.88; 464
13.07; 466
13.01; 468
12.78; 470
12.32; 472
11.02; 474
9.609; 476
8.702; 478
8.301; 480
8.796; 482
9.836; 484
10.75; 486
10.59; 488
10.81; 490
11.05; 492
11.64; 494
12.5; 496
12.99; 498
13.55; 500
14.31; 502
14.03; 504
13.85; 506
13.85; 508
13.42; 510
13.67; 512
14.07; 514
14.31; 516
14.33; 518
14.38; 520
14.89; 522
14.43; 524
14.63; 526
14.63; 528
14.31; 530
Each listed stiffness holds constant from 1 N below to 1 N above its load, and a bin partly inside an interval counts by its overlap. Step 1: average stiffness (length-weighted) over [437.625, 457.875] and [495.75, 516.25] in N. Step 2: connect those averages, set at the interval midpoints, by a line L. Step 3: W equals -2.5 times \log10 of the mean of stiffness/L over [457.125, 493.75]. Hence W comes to 0.20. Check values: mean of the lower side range 13.4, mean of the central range 11.3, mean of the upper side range 13.7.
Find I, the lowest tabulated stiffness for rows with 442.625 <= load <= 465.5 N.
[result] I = 12.88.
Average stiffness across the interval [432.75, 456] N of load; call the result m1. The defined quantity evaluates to 13.4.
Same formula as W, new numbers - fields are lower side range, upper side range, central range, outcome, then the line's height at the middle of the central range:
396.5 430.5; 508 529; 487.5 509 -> 0.12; 14.2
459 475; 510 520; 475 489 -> 0.35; 13.1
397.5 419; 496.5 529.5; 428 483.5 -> 0.13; 14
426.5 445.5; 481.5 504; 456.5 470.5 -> -0.04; 12.6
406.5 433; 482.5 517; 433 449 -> 0.00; 13.4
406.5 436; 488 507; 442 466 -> 0.00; 13.2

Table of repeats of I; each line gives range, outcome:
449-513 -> 8.301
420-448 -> 13.26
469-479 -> 8.702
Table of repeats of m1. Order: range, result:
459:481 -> 11.6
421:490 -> 12.4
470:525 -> 12.3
